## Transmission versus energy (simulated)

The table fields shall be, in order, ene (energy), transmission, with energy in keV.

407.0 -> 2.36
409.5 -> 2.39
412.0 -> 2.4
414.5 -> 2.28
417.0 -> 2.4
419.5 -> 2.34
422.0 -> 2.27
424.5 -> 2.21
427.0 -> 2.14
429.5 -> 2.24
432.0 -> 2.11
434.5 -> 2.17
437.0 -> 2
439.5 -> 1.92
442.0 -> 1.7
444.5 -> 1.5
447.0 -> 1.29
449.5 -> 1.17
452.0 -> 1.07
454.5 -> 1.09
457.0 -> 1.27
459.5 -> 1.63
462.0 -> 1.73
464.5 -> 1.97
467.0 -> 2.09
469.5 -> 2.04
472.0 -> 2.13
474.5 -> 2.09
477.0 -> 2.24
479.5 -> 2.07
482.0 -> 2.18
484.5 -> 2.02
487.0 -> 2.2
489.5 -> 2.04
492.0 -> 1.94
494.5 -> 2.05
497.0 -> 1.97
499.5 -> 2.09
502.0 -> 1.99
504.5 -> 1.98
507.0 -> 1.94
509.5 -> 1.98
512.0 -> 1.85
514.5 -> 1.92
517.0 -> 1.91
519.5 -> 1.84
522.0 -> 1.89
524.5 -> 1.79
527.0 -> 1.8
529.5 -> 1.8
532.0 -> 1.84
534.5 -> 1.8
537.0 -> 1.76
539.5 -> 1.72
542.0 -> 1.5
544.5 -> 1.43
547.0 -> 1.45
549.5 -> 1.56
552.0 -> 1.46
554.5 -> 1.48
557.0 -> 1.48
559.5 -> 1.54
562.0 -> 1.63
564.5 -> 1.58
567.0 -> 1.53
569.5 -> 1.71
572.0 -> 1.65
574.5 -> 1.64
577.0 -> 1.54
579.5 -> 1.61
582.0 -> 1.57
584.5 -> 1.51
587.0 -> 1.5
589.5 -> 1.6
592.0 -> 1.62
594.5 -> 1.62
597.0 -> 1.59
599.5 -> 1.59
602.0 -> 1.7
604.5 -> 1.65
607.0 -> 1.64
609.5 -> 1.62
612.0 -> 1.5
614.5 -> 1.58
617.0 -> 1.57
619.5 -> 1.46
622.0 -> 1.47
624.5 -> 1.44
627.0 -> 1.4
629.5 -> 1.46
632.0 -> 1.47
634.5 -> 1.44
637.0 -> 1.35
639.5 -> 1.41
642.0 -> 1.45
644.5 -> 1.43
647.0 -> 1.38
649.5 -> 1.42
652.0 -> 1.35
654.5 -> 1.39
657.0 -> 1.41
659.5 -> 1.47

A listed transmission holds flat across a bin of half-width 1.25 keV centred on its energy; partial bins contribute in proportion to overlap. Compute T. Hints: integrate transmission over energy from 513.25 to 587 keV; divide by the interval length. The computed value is 1.65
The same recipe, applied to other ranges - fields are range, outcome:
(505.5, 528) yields 1.88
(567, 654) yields 1.53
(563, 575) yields 1.62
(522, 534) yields 1.82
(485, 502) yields 2.04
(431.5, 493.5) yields 1.82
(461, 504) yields 2.05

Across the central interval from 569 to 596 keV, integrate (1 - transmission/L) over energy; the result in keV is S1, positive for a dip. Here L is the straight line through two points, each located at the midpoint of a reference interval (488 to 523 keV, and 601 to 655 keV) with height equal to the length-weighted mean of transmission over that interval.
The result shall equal 1.0 keV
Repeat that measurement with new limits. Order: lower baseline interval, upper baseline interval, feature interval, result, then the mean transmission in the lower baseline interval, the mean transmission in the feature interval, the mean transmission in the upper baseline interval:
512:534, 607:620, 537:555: 2.5 keV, 1.85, 1.53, 1.56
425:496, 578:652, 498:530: -3.0 keV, 1.86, 1.91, 1.52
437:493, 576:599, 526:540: -1.0 keV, 1.79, 1.79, 1.57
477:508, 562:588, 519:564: 3.2 keV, 2.05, 1.65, 1.59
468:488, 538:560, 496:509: -0.6 keV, 2.12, 1.99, 1.52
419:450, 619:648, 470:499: -4.4 keV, 1.94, 2.08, 1.43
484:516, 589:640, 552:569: 2.0 keV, 2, 1.54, 1.53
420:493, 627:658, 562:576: -0.2 keV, 1.88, 1.62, 1.41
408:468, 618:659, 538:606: 0.1 keV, 1.89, 1.57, 1.42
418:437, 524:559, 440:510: 3.8 keV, 2.2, 1.84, 1.63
